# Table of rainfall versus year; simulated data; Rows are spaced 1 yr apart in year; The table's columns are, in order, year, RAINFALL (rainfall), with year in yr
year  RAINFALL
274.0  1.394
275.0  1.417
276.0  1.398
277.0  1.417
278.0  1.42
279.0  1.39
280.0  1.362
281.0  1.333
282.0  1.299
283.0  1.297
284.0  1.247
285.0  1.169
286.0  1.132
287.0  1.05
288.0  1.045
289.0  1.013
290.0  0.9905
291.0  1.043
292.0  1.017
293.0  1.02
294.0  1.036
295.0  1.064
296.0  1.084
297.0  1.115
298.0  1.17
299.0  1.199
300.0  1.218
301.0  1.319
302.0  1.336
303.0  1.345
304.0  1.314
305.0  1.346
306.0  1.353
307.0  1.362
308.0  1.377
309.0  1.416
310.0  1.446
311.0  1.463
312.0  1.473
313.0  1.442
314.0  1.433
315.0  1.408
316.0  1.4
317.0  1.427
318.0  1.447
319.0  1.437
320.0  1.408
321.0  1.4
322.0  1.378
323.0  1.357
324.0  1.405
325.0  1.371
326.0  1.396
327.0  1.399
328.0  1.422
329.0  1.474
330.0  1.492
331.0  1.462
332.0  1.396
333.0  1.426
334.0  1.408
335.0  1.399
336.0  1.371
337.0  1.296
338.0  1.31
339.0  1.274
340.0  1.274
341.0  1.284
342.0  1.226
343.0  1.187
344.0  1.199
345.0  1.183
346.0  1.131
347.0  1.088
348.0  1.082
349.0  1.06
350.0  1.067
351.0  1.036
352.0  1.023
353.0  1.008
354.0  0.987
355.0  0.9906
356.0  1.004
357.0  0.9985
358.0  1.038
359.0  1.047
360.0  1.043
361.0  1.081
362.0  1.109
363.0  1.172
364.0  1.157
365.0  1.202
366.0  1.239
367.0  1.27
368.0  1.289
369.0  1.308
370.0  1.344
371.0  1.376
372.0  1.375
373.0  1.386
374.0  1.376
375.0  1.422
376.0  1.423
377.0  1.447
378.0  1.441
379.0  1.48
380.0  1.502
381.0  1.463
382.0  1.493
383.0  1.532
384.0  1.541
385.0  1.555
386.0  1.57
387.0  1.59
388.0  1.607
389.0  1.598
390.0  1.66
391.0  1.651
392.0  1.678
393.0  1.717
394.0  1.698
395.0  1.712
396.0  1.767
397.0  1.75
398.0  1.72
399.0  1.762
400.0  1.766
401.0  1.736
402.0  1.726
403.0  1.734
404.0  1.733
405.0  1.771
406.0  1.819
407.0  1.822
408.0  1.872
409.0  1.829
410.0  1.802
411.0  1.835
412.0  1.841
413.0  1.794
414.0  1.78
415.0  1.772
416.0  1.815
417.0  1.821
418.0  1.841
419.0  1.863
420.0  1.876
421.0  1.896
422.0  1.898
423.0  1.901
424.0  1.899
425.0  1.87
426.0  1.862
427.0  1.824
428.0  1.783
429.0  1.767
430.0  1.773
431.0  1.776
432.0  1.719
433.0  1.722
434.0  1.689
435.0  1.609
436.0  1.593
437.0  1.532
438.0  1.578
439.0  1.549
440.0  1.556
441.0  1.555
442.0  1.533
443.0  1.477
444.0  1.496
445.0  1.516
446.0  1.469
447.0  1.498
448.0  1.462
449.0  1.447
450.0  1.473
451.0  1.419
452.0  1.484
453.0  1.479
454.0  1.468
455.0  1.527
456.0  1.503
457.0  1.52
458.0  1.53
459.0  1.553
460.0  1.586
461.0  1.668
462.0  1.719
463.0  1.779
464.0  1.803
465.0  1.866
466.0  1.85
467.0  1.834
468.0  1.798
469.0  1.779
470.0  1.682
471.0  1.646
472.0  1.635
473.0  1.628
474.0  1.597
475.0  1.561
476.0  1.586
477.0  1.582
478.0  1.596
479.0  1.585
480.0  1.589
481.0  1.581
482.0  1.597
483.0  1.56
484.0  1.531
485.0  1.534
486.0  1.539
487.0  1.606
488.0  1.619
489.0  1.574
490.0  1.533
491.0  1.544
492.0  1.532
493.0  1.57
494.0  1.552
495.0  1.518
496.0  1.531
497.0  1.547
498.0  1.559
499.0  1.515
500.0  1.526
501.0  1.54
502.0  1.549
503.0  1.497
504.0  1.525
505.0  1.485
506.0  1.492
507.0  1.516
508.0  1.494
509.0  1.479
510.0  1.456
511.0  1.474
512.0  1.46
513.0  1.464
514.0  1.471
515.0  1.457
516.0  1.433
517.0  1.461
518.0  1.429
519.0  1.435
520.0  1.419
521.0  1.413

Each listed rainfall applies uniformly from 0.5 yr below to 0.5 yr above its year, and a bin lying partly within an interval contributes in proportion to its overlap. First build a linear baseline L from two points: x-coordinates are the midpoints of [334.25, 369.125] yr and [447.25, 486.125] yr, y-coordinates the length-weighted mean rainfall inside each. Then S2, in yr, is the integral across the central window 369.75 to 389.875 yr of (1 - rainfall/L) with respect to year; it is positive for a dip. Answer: -3.4 yr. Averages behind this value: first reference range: 1.16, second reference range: 1.6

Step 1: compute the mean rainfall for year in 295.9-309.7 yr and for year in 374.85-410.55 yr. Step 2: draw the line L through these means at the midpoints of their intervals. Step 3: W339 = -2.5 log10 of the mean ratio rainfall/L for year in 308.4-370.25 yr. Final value 0.13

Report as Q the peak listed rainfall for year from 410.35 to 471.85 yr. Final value 1.901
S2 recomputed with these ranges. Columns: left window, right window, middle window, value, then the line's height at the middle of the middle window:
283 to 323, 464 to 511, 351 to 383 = 3.17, 1.38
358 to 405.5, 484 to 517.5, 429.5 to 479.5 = -3.36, 1.5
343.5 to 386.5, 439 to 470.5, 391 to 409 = -4.84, 1.38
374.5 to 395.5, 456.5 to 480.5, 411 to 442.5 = -2.74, 1.61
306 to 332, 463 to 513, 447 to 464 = 0.09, 1.55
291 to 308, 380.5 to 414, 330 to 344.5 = 0.71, 1.4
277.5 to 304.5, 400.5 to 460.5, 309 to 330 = -2.19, 1.29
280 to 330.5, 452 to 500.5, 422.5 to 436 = -2.31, 1.52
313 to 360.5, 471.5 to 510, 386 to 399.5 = -3.08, 1.37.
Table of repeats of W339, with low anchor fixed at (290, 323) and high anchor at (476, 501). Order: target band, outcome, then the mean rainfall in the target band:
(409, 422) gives -0.249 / 1.83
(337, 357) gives 0.200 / 1.13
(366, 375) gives 0.041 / 1.34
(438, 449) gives -0.012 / 1.51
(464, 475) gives -0.130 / 1.73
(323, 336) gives -0.067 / 1.42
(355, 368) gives 0.230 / 1.12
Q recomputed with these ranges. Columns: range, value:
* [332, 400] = 1.767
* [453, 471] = 1.866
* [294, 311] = 1.463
